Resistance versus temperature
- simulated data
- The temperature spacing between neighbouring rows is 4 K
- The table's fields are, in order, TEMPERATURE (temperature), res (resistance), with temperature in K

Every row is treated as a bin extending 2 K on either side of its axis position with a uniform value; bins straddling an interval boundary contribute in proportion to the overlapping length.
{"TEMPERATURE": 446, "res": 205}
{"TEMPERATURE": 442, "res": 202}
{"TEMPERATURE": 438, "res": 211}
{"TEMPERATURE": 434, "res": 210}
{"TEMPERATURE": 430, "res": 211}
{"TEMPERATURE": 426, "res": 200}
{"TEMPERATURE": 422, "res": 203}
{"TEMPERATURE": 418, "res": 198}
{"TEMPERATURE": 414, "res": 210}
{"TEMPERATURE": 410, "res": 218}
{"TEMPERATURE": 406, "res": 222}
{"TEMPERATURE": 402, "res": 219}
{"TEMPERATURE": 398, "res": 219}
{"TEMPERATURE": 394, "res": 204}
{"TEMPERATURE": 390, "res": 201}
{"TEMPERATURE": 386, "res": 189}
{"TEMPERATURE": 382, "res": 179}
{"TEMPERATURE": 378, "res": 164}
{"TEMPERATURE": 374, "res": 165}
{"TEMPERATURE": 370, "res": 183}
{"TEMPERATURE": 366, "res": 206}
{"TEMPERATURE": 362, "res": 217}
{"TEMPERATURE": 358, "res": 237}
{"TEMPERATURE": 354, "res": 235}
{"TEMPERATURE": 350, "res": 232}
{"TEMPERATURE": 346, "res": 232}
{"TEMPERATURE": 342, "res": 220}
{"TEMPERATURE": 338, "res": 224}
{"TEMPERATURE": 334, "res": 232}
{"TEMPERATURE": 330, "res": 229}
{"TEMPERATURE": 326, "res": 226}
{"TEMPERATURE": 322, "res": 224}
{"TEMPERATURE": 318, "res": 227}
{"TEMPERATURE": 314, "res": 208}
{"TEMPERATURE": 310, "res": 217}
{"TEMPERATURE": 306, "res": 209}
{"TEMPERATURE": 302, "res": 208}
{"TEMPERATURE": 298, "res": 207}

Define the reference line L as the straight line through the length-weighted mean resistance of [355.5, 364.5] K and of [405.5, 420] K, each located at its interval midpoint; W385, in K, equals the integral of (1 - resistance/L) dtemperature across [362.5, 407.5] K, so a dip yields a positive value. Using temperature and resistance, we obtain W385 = 4.7 K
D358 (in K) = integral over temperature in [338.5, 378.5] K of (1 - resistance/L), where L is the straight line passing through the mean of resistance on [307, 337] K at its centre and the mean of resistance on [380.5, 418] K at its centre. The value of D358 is 0.8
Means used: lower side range 223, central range 211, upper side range 207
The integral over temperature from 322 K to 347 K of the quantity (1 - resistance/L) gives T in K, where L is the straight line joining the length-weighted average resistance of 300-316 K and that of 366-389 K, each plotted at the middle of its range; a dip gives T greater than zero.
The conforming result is -3.5 K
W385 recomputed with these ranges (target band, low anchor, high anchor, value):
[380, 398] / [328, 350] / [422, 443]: 1.7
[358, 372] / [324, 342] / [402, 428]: 0.8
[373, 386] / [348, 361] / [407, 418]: 3.0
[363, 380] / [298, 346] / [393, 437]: 2.6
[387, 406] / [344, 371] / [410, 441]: 0.2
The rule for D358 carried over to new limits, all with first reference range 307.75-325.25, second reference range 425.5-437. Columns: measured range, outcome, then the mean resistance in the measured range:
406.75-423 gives 0.1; 209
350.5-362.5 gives -0.9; 232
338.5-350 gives -0.5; 227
